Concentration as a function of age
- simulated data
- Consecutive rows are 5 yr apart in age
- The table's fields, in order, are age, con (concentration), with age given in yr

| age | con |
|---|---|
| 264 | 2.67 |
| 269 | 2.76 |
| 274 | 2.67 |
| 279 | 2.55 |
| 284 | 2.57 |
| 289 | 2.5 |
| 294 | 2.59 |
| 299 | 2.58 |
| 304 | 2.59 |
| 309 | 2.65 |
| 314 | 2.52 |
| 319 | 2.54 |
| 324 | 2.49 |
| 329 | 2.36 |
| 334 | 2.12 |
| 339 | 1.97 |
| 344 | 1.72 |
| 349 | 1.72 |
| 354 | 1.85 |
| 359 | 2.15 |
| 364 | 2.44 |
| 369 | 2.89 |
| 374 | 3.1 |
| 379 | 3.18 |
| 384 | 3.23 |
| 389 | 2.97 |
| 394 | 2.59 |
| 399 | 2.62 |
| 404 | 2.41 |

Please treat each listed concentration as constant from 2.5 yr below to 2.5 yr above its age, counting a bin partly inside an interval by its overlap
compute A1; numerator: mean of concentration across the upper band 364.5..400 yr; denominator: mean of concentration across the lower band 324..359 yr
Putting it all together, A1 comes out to 1.46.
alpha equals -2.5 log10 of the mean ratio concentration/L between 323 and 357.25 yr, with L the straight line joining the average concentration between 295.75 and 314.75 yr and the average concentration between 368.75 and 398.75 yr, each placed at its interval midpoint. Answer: 0.339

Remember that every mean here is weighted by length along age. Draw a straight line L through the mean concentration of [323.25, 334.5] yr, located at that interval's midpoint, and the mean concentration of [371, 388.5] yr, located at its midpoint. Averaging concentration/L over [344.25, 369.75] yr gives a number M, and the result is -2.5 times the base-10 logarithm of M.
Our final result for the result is 0.30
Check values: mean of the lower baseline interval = 2.33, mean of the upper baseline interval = 3.14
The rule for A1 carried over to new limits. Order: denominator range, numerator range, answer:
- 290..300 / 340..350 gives 0.68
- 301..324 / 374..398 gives 1.16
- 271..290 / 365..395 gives 1.16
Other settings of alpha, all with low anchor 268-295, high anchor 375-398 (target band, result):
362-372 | 0.08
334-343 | 0.38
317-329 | 0.11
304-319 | 0.05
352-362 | 0.38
